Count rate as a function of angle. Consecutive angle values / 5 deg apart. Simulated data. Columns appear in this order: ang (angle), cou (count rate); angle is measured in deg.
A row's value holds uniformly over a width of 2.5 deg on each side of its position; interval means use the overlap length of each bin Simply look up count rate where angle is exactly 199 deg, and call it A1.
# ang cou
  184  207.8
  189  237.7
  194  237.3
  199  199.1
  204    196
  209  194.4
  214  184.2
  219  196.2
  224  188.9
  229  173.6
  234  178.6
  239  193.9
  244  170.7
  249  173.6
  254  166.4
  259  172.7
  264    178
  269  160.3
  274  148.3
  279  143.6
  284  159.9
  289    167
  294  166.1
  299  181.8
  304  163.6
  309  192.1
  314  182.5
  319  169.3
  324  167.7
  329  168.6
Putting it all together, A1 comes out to 199.1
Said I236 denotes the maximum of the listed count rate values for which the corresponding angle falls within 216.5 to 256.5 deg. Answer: 196.2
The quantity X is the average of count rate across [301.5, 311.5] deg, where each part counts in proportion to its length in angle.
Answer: 178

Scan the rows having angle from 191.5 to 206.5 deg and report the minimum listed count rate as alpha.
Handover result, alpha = 196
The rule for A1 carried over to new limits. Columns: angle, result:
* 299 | 181.8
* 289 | 167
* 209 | 194.4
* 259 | 172.7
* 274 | 148.3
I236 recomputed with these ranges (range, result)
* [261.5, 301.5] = 181.8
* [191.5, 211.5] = 237.3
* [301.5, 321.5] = 192.1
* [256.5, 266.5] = 178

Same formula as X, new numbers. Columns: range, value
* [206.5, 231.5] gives 187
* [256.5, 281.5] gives 161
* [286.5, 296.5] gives 167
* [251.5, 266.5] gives 172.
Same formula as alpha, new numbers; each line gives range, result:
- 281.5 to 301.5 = 159.9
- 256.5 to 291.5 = 143.6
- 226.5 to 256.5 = 166.4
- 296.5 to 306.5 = 163.6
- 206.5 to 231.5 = 173.6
